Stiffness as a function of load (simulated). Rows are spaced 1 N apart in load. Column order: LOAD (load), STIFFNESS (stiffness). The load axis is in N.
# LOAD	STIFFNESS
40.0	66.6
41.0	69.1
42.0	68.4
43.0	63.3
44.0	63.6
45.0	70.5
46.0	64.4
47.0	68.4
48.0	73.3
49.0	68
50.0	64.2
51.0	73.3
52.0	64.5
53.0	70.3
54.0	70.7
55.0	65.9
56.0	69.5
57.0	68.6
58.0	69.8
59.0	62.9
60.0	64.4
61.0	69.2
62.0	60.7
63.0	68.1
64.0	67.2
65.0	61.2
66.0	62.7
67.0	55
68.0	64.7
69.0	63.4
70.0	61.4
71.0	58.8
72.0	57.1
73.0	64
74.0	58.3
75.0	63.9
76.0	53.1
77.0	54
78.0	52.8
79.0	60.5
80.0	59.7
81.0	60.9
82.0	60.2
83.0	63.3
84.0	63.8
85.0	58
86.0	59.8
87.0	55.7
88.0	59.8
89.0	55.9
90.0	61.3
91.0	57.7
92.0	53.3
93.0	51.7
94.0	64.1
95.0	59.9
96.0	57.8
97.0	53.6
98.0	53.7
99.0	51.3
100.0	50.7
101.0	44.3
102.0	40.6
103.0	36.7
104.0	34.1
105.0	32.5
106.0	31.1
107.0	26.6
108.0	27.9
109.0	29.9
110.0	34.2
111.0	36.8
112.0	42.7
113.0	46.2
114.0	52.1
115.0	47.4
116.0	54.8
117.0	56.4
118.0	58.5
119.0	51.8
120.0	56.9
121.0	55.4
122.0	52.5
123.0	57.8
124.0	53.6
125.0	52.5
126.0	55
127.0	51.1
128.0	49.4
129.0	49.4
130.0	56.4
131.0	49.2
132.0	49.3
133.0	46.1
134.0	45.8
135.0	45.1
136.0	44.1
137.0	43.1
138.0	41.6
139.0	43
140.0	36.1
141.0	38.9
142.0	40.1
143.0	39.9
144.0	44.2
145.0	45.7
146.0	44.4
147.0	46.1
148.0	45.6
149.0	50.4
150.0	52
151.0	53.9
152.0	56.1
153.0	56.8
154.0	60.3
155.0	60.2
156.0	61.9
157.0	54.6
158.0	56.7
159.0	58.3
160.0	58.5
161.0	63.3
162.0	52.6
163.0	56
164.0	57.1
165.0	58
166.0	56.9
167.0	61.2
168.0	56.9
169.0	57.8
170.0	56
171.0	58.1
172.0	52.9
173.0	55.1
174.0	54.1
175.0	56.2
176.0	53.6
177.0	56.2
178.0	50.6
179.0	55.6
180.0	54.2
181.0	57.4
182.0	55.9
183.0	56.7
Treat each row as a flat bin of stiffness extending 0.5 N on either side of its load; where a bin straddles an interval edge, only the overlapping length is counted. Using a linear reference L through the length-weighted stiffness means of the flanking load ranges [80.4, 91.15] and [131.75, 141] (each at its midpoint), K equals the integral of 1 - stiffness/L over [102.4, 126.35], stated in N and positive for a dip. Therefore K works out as 2.3 N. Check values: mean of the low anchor 59.7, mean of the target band 45.1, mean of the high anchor 43.4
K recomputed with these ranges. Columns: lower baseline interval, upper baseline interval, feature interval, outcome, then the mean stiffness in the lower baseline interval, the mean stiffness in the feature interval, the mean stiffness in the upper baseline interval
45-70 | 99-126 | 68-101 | -1.3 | 66.3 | 58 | 45.1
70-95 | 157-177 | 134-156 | 3.8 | 58.7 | 47.3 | 56.7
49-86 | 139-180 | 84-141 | 9.3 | 63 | 48.7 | 53.1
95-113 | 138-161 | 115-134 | -3.2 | 41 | 52.8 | 50.3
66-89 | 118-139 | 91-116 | 4.7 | 59.5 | 44.6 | 50.3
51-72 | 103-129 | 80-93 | -0.6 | 65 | 58.9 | 45.8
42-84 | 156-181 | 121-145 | 4.8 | 63.9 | 47.3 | 56.4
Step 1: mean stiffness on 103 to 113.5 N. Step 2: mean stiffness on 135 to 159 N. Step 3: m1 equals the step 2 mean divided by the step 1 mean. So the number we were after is 1.42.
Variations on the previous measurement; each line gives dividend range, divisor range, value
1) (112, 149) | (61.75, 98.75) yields 0.82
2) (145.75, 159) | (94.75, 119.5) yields 1.22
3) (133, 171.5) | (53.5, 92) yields 0.84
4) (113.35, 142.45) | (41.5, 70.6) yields 0.75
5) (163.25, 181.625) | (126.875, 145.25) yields 1.24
